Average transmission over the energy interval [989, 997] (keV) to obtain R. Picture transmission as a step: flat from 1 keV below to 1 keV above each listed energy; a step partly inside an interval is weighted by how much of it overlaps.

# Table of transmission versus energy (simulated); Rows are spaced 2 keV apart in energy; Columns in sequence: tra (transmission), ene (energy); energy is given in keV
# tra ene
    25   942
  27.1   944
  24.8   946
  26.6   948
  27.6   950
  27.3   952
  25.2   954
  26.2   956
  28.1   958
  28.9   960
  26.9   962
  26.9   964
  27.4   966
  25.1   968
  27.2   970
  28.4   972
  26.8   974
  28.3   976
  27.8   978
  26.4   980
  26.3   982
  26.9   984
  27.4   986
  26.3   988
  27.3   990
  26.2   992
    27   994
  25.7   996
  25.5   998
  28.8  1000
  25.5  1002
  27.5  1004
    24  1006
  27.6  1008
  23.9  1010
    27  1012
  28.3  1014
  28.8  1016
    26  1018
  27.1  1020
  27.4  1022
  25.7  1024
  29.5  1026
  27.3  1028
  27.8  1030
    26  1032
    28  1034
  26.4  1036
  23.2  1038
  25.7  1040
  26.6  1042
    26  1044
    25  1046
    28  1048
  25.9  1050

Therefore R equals 26.6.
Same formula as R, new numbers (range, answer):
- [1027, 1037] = 27.1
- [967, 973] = 26.9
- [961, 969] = 26.6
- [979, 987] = 26.8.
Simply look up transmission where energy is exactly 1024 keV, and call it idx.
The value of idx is 25.7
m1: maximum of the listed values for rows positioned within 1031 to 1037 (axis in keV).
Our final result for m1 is 28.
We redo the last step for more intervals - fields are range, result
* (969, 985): 28.4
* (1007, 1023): 28.8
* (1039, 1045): 26.6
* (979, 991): 27.4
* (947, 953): 27.6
